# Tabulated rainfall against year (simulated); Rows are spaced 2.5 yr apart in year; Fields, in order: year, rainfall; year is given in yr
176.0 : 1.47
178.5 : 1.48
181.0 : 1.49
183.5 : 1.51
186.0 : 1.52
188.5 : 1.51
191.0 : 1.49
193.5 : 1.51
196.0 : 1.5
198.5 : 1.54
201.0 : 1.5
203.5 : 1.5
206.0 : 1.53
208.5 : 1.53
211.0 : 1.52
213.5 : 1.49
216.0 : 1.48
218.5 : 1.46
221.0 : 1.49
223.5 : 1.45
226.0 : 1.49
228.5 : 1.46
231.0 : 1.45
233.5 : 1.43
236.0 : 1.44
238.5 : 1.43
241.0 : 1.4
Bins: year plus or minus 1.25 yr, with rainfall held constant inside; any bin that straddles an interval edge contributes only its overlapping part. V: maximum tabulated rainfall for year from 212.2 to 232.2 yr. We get 1.49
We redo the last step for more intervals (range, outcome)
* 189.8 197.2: 1.51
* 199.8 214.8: 1.53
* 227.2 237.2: 1.46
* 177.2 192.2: 1.52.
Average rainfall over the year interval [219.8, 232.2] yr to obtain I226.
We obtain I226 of 1.47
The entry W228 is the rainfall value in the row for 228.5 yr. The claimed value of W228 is 1.46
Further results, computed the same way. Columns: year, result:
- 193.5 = 1.51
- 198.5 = 1.54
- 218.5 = 1.46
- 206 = 1.53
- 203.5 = 1.5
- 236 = 1.44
